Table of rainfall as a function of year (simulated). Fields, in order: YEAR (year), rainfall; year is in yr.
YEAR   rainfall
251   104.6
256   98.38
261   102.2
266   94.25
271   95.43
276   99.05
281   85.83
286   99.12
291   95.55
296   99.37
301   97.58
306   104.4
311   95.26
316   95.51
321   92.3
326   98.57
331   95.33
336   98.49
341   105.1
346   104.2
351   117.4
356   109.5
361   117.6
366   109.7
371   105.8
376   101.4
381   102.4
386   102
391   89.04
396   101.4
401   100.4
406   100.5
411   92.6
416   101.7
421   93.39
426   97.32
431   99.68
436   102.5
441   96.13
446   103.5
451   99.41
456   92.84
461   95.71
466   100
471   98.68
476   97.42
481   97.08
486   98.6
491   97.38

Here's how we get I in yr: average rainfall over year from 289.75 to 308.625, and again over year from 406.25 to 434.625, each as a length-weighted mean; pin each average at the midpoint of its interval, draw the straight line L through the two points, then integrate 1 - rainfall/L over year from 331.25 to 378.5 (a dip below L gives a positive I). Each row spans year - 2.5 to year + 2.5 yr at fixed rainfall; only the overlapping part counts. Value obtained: -4.1 yr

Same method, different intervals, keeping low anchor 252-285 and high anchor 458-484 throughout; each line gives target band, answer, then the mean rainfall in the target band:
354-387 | -3.4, 107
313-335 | 0.3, 95.6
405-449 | -0.5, 98.5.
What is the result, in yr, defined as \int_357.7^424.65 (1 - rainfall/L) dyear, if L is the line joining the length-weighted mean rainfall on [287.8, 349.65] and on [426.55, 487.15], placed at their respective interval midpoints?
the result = -1.9 yr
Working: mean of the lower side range 98.8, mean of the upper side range 98.4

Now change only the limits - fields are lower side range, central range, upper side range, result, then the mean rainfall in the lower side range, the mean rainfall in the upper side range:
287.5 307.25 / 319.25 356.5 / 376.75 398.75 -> -1.33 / 98.9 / 98.9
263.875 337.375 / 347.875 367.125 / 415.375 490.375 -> -3.27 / 96.4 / 98.2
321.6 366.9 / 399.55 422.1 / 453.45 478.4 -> 0.66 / 106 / 96.9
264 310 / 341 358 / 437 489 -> -2.17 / 96.7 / 98.1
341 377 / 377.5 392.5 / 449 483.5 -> 1.11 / 109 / 97.3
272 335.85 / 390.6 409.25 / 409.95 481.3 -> -0.21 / 96.5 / 98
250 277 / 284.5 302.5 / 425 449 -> 0.19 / 98.7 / 100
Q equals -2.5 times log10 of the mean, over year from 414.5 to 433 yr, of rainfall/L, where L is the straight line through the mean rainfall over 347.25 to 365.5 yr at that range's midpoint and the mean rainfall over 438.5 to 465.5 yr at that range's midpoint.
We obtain 0.050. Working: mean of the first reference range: 114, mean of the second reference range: 97.7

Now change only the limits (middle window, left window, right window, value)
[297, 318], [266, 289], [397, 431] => -0.03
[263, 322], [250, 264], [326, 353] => 0.06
